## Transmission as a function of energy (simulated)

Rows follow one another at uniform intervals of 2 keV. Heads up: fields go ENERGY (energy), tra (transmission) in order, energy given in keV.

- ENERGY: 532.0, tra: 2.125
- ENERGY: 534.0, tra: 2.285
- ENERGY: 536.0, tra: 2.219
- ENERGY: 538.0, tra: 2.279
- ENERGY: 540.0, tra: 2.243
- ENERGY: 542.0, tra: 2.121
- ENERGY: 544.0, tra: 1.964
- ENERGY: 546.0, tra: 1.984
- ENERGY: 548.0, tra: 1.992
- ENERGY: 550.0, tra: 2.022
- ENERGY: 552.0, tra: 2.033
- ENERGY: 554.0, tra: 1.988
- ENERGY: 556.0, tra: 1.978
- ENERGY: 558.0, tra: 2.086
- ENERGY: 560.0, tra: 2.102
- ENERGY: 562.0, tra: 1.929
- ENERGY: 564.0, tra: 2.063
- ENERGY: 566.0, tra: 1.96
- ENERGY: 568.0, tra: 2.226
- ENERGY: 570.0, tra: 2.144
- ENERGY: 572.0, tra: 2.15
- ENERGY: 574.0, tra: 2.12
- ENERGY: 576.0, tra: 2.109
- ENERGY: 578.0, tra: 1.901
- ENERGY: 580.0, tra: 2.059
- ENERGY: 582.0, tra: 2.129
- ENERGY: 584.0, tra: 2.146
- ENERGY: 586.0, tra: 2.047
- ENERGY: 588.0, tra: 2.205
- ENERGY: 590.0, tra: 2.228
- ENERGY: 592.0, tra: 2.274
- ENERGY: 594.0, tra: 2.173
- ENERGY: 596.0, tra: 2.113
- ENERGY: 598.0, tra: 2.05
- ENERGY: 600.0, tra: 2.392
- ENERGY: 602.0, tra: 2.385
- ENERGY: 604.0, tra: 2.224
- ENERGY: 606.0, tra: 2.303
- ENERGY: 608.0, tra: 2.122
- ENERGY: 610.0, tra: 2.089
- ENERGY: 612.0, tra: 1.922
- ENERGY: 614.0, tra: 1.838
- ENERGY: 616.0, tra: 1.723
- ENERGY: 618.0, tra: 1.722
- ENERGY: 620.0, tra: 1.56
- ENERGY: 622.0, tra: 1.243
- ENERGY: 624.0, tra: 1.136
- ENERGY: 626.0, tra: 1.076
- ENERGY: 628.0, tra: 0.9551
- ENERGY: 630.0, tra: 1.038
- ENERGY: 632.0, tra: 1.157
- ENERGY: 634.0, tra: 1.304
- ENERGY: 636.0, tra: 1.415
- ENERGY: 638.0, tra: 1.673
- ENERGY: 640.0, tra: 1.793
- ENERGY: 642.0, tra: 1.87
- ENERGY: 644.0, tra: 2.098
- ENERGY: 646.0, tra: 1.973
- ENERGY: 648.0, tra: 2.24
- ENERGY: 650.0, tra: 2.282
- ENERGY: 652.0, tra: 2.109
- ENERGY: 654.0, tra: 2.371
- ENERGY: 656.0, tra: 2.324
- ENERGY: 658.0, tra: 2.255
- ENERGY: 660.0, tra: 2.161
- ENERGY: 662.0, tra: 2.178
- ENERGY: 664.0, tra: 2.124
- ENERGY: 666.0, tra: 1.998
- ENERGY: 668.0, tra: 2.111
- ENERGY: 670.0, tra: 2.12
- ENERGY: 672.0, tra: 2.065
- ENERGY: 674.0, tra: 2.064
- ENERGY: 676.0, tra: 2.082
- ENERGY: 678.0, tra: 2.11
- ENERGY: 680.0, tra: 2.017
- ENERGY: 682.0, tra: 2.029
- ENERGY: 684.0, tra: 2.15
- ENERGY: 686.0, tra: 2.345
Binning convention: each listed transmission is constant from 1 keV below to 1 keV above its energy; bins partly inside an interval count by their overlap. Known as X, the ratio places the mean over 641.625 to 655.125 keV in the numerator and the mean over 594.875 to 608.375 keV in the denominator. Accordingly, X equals 1.0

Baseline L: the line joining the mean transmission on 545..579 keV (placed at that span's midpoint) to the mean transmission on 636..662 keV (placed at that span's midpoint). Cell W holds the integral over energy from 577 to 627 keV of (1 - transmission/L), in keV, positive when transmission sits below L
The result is 2.32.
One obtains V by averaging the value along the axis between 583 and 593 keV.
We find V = 2.18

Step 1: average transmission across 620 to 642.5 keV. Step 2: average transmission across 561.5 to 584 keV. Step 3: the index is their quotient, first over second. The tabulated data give 0.64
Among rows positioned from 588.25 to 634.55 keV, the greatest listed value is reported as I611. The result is 2.392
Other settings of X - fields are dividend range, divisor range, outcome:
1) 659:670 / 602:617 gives 1.03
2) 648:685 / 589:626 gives 1.10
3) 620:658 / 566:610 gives 0.78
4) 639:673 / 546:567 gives 1.05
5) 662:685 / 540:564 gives 1.03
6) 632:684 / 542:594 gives 0.97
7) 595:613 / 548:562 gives 1.08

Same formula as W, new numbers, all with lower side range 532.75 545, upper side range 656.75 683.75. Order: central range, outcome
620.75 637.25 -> 7.4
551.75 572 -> 1.1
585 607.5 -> -0.7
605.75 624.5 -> 3.3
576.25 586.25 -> 0.5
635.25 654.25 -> 1.3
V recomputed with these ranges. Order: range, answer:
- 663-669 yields 2.08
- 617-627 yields 1.35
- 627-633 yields 1.05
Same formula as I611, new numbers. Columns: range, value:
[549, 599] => 2.274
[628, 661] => 2.371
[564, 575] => 2.226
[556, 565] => 2.102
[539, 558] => 2.243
